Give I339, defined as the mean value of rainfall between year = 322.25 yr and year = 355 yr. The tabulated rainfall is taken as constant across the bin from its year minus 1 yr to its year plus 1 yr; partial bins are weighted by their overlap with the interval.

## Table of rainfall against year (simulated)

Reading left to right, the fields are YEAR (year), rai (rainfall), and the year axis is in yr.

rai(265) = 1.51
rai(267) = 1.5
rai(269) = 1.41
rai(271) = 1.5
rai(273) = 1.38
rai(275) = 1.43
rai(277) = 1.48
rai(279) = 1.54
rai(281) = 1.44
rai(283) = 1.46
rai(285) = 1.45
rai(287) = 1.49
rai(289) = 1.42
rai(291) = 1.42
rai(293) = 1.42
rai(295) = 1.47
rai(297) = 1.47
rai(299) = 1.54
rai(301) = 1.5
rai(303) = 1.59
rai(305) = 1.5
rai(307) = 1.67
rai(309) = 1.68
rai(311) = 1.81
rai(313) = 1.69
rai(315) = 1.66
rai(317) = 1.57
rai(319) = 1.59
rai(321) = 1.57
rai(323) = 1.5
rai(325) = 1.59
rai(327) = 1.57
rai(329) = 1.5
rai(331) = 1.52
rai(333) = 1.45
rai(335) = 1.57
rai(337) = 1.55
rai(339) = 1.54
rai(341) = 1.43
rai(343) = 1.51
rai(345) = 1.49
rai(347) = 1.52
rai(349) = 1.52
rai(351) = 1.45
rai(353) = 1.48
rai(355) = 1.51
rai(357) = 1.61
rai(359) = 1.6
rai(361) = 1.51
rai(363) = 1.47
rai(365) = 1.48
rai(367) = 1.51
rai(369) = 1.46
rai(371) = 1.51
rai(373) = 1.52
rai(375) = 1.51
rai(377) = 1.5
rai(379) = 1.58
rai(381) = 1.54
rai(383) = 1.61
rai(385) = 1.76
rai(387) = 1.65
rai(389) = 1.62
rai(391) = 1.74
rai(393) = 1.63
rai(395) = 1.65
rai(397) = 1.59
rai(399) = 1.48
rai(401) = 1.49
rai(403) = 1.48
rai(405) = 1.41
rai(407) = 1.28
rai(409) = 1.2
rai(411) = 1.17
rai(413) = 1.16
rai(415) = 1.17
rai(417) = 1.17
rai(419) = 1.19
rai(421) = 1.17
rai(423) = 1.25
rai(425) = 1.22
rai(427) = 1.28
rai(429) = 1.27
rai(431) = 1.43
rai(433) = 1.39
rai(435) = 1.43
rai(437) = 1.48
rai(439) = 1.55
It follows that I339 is 1.51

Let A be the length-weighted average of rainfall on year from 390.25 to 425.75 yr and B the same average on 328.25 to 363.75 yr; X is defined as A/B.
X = 0.90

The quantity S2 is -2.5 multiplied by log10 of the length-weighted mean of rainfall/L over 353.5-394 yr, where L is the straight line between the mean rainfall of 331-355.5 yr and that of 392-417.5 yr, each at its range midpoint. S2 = -0.09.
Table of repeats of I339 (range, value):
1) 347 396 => 1.56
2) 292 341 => 1.56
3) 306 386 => 1.55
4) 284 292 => 1.44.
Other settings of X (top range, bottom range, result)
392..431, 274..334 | 0.87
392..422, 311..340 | 0.86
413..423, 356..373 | 0.78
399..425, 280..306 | 0.86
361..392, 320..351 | 1.03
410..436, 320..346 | 0.82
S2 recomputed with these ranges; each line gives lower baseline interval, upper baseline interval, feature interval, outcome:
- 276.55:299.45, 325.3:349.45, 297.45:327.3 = -0.08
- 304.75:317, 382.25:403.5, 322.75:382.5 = 0.08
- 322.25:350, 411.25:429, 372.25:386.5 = -0.16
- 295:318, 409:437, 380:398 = -0.21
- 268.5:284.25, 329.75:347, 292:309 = -0.04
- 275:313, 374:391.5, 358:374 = 0.06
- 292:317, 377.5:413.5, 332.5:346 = 0.03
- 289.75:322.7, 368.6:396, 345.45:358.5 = 0.05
